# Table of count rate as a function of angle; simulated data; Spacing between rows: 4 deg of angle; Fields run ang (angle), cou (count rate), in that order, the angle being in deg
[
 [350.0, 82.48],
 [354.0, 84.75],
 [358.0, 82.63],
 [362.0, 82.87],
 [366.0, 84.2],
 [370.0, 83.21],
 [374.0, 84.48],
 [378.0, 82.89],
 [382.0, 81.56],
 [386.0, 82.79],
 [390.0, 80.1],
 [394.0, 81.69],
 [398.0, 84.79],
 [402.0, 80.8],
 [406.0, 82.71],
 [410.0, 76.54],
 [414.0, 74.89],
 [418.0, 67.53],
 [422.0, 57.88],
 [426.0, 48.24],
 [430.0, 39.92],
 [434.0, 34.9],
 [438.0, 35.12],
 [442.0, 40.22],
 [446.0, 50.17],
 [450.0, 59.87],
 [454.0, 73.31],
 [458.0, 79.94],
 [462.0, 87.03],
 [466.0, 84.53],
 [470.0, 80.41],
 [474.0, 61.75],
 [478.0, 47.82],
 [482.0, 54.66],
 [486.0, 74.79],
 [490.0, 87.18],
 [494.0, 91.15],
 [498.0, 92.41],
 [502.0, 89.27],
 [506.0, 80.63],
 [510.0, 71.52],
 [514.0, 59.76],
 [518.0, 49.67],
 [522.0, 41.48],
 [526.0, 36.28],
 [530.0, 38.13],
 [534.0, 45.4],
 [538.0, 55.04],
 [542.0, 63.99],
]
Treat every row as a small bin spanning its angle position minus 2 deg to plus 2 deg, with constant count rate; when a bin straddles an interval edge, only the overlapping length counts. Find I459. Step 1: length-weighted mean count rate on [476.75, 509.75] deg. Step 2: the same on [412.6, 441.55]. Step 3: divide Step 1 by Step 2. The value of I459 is 1.5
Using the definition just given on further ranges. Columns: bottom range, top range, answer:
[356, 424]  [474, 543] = 0.80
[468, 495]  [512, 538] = 0.65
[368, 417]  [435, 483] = 0.77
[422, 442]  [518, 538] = 1.03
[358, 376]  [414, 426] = 0.75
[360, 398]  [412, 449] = 0.61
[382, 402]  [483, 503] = 1.04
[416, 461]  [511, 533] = 0.86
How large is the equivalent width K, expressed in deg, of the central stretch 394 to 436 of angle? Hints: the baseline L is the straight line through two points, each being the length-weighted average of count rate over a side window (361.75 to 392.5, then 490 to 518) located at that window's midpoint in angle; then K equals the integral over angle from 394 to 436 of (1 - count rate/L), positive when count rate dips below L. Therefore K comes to 8.27 deg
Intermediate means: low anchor 82.7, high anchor 79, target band 65.6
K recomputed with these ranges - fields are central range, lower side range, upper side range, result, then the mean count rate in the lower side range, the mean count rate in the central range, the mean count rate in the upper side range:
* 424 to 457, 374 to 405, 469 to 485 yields 9.8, 82.3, 48.7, 60.8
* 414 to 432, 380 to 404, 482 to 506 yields 5.8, 82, 55.8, 83.7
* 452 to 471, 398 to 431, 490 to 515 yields -1.4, 68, 81.1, 82.1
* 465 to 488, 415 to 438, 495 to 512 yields 1.6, 49.5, 66.6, 83.9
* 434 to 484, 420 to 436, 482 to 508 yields 1.0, 45.2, 61.8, 83.5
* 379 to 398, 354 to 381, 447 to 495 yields -0.2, 83.4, 81.9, 72.7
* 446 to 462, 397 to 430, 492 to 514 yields 1.1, 69.4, 70.4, 82.7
